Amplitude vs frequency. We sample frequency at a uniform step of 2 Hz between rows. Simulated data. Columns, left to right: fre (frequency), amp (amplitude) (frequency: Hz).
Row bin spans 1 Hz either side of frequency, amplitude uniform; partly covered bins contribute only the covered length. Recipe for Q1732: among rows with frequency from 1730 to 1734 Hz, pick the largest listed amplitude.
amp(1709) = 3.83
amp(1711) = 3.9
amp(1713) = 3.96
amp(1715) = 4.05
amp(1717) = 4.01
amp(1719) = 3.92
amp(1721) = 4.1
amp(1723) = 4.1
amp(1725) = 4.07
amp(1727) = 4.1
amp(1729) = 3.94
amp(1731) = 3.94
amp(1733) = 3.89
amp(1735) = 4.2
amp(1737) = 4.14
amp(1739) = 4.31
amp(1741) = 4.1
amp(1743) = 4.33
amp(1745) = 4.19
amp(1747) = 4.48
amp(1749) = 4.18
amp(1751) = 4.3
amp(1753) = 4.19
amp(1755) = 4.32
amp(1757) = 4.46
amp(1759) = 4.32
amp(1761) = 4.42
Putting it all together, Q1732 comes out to 3.94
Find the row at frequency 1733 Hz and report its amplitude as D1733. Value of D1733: 3.89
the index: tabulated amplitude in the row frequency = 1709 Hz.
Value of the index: 3.83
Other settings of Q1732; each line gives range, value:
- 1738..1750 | 4.48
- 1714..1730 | 4.1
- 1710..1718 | 4.05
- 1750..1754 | 4.3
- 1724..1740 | 4.31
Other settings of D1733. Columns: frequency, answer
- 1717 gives 4.01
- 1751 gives 4.3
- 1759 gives 4.32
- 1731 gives 3.94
